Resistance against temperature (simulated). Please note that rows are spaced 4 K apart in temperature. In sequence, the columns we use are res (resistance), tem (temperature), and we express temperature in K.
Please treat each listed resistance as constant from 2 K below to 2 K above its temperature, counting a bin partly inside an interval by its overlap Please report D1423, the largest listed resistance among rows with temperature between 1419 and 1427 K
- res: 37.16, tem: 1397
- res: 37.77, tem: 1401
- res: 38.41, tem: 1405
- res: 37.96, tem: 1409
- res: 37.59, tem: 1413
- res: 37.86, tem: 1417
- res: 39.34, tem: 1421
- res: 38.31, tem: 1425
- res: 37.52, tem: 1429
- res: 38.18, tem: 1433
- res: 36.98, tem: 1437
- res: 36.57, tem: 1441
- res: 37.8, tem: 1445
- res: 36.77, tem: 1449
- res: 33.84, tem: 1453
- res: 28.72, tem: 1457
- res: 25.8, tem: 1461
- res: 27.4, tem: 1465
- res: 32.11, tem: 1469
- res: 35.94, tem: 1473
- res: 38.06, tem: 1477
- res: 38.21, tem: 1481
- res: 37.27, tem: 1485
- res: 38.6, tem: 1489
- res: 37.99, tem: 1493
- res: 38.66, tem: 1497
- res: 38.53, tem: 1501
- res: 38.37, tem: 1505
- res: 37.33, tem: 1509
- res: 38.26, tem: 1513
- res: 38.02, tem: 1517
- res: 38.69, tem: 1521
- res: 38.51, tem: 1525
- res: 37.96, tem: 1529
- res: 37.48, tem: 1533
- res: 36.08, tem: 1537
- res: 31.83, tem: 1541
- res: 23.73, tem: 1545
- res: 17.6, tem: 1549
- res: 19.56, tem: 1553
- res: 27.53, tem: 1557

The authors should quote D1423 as 39.34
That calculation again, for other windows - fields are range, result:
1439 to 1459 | 37.8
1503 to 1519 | 38.37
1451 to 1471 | 33.84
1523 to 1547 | 38.51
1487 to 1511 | 38.66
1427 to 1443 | 38.18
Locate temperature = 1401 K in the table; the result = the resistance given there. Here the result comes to 37.77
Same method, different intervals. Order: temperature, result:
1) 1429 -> 37.52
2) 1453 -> 33.84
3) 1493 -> 37.99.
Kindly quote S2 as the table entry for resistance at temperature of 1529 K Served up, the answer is 37.96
